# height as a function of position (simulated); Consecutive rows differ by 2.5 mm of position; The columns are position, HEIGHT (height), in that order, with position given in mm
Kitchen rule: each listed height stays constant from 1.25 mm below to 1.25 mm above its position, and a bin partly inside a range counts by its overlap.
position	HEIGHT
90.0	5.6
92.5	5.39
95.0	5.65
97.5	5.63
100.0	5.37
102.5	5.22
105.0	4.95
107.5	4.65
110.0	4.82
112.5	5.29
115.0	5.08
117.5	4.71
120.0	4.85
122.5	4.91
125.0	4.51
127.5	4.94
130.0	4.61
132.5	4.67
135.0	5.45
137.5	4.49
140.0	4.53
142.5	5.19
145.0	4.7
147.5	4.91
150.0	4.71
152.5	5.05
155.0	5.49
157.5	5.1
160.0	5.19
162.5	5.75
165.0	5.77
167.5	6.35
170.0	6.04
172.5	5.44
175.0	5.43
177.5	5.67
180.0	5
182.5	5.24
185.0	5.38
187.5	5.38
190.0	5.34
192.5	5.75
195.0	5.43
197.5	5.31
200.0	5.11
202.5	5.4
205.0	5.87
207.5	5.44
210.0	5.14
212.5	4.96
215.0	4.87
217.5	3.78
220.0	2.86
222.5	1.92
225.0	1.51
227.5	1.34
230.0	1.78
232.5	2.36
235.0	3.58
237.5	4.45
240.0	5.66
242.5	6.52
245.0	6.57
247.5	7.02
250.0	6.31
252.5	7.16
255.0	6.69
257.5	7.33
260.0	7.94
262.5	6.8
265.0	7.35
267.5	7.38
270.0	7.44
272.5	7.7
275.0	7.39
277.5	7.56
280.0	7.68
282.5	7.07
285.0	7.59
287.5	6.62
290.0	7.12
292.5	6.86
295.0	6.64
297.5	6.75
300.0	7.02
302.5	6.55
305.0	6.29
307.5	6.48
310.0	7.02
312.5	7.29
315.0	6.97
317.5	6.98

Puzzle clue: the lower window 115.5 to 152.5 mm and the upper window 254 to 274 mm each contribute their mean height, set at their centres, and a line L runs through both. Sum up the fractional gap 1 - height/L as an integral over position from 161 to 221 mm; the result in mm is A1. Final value 5.96 mm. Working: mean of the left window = 4.81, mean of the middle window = 5.29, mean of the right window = 7.34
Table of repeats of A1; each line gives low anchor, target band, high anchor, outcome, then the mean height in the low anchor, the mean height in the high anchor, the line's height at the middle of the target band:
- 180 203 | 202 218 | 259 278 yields 2.0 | 5.35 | 7.43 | 5.85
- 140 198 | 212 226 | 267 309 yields 6.5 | 5.36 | 7.06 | 6.07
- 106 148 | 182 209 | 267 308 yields 1.7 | 4.84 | 7.07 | 5.79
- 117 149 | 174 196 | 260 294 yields 1.2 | 4.81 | 7.29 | 5.7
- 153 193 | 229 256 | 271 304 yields 5.0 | 5.51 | 7.12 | 6.48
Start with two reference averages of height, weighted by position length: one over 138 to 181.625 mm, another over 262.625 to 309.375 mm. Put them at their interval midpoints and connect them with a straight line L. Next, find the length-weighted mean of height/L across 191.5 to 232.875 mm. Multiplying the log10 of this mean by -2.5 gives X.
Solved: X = 0.415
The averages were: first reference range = 5.3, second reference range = 7.08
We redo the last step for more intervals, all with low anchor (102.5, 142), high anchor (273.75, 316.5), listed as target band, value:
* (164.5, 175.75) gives -0.074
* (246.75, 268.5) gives -0.092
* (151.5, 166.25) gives -0.019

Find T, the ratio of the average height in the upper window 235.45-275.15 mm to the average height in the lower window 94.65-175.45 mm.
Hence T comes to 1.3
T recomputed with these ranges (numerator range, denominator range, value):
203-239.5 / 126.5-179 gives 0.70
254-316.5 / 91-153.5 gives 1.43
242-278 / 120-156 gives 1.47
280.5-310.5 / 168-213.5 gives 1.26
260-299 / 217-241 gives 2.52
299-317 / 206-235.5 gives 2.06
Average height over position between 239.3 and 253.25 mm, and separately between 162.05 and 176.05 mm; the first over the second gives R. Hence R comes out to 1.1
